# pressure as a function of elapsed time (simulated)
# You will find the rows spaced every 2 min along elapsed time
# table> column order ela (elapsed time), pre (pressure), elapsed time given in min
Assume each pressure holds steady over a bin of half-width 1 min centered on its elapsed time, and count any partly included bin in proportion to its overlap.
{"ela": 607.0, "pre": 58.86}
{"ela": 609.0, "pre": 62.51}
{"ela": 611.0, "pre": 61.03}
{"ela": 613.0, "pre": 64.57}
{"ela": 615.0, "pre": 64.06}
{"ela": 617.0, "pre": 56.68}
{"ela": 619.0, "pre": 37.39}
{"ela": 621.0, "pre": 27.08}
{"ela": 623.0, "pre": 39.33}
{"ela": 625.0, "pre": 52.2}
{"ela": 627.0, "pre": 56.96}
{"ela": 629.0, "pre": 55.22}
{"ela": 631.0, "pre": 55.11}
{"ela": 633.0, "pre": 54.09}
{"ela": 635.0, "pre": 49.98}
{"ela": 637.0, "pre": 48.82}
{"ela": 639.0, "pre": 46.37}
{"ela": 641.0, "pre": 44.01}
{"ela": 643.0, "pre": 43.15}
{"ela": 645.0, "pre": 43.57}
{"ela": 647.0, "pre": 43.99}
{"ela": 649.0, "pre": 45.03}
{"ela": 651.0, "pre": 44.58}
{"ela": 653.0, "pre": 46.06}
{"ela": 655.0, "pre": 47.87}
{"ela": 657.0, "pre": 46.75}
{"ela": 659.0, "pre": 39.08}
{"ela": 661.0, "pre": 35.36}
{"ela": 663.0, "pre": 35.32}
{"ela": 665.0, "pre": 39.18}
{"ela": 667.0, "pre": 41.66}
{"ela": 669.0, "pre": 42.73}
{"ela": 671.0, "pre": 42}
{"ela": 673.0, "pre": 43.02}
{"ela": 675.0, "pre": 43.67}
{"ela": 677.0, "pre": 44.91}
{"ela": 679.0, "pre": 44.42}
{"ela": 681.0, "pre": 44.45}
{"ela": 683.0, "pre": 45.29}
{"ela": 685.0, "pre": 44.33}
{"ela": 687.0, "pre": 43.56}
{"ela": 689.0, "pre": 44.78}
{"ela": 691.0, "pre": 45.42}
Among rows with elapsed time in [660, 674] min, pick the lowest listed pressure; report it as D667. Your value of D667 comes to 35.32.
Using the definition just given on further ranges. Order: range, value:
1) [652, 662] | 35.36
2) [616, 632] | 27.08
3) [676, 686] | 44.33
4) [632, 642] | 44.01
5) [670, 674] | 42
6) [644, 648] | 43.57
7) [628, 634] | 54.09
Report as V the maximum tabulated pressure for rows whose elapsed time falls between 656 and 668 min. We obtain 46.75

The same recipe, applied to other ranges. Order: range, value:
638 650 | 46.37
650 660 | 47.87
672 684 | 45.29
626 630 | 56.96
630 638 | 55.11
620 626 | 52.2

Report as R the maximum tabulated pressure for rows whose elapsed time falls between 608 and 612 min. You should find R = 62.51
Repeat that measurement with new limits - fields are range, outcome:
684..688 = 44.33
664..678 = 44.91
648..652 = 45.03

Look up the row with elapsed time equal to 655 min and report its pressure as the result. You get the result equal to 47.87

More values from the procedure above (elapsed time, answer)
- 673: 43.02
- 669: 42.73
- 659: 39.08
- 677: 44.91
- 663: 35.32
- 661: 35.36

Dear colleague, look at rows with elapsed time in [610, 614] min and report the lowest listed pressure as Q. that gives 61.03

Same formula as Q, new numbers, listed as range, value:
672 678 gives 43.02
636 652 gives 43.15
